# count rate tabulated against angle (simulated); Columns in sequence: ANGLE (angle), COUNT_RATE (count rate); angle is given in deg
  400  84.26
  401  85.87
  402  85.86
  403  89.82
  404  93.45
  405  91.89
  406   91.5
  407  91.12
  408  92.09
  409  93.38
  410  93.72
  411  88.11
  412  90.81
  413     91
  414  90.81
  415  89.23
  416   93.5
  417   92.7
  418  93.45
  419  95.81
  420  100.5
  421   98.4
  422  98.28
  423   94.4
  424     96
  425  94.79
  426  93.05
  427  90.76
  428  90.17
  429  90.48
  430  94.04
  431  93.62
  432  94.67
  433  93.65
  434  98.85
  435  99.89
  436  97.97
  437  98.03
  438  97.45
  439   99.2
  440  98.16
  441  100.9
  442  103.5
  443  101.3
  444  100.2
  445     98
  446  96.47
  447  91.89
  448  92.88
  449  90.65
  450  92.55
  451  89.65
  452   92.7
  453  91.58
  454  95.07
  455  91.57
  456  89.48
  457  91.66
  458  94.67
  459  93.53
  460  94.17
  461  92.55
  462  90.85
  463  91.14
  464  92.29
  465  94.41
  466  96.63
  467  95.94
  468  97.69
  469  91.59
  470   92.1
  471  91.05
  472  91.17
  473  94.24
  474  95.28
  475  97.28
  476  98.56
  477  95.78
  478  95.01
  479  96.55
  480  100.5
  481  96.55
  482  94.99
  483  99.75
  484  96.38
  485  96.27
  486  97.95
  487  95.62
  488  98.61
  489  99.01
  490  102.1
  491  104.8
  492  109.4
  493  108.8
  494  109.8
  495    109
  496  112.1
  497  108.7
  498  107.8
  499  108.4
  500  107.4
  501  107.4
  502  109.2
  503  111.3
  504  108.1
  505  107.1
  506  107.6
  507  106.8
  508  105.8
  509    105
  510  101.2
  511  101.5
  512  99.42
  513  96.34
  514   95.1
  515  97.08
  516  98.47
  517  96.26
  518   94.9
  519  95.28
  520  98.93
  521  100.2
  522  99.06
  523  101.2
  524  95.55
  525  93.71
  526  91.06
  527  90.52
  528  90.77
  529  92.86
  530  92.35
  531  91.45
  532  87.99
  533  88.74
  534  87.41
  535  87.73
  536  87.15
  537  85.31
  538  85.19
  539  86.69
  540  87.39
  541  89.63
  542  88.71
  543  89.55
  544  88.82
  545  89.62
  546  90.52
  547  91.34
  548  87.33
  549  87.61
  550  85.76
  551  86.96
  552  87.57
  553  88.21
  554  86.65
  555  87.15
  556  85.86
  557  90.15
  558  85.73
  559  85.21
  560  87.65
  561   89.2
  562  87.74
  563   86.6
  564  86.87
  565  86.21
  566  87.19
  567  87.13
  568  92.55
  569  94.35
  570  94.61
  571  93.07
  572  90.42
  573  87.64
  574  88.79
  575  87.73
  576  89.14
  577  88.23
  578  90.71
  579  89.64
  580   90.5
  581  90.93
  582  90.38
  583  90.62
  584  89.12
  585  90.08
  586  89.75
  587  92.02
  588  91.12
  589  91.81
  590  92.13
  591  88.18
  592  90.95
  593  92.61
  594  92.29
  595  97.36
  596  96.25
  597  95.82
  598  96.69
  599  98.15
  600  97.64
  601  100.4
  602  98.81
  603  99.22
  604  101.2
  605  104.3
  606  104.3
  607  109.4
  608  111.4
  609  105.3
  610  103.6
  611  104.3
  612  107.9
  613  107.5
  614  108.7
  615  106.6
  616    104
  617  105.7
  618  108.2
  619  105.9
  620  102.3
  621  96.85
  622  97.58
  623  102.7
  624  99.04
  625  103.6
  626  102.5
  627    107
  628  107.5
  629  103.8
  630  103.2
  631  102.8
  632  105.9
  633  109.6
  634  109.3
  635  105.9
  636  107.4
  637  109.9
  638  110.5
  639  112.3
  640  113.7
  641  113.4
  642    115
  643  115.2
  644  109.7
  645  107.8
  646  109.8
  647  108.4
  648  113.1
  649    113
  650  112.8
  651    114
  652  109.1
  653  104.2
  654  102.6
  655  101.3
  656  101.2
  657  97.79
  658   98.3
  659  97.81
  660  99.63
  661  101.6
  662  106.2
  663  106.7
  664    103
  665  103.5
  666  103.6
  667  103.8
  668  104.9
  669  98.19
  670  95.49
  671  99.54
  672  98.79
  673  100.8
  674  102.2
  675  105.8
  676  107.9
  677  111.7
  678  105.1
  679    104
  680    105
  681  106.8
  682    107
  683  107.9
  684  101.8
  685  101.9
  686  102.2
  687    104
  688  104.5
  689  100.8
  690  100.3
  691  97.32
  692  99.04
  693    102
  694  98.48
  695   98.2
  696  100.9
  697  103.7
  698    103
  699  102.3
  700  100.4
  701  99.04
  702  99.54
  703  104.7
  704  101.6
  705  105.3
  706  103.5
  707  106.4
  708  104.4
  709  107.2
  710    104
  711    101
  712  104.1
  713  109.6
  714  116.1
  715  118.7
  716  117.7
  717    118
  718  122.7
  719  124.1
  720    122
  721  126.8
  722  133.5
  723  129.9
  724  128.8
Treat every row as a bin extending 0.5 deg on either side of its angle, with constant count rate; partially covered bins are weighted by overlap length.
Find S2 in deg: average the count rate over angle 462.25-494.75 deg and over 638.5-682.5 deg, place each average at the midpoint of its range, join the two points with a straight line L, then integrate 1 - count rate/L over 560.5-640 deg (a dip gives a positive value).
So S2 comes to 3.9 deg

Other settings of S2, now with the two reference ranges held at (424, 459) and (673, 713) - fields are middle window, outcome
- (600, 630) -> -1.0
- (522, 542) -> 1.6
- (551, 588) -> 3.8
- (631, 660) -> -1.8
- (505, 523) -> -0.5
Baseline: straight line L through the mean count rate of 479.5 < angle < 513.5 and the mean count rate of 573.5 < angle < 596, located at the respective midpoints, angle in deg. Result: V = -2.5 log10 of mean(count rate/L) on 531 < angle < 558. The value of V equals 0.10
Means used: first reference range 104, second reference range 90.8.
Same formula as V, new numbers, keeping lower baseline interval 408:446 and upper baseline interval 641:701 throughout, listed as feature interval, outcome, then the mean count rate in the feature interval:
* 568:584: 0.116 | 90.5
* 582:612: 0.048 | 97.1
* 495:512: -0.095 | 107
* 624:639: -0.037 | 106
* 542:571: 0.133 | 88.4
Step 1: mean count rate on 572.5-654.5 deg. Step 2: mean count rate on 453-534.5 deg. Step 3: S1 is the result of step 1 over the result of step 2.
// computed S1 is 1.03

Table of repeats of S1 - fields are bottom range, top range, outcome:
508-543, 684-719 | 1.12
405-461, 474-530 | 1.07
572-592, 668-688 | 1.15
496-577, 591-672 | 1.11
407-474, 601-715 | 1.11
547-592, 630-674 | 1.19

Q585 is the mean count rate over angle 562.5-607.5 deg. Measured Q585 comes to 93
